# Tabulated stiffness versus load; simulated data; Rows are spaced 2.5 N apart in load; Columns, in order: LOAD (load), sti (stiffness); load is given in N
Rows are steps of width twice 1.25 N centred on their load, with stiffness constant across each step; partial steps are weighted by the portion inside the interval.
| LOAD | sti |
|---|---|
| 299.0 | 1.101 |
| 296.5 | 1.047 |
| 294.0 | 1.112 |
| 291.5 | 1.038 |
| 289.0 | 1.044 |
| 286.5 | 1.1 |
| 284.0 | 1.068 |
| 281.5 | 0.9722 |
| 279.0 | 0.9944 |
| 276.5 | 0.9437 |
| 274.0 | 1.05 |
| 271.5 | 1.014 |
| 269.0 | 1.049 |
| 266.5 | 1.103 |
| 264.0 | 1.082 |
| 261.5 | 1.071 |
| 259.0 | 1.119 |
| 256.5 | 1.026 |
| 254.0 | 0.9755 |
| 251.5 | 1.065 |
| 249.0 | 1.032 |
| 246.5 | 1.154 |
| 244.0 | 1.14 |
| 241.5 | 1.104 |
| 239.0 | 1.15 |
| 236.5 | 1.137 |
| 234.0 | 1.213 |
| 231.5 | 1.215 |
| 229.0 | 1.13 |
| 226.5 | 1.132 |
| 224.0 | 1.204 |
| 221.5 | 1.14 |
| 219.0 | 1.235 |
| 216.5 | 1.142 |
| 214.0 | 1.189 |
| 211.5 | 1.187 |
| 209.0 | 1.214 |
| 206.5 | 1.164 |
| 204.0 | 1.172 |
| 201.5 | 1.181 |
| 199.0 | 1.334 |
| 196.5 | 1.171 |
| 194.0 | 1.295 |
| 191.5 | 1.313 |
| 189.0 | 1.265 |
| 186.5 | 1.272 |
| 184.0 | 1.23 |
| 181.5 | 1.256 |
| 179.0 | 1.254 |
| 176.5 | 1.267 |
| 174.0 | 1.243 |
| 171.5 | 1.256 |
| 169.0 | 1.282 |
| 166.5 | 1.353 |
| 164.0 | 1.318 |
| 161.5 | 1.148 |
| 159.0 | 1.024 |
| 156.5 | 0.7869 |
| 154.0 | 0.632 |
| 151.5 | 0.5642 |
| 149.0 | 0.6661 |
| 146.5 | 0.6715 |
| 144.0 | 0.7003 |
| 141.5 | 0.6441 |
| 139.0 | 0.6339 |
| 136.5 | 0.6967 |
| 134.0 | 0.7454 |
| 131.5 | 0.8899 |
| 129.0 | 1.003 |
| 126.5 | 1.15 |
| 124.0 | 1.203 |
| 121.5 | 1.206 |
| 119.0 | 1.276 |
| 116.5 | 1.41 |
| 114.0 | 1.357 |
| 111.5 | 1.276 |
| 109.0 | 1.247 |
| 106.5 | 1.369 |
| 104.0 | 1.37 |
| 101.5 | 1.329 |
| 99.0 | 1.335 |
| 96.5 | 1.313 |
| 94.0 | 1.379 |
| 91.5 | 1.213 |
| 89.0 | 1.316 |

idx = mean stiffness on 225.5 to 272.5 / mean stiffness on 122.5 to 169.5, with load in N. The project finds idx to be 1.2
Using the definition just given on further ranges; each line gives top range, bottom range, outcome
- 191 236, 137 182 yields 1.23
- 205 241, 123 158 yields 1.50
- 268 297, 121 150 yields 1.23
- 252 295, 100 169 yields 1.01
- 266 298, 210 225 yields 0.88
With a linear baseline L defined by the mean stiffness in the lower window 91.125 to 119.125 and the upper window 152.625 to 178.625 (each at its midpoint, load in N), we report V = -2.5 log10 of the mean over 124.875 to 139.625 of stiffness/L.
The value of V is 0.386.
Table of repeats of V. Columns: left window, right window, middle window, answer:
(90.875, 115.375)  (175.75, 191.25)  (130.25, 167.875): 0.47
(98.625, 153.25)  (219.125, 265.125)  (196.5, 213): -0.11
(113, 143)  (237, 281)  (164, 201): -0.22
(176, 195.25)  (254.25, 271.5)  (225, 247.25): -0.02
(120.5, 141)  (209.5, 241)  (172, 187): -0.19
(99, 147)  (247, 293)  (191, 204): -0.18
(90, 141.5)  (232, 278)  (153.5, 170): 0.04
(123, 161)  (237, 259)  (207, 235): -0.17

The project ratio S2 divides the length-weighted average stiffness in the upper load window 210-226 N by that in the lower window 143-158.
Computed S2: 1.75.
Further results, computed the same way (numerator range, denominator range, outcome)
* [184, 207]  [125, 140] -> 1.44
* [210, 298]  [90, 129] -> 0.85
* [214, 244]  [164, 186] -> 0.92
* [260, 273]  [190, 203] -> 0.85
